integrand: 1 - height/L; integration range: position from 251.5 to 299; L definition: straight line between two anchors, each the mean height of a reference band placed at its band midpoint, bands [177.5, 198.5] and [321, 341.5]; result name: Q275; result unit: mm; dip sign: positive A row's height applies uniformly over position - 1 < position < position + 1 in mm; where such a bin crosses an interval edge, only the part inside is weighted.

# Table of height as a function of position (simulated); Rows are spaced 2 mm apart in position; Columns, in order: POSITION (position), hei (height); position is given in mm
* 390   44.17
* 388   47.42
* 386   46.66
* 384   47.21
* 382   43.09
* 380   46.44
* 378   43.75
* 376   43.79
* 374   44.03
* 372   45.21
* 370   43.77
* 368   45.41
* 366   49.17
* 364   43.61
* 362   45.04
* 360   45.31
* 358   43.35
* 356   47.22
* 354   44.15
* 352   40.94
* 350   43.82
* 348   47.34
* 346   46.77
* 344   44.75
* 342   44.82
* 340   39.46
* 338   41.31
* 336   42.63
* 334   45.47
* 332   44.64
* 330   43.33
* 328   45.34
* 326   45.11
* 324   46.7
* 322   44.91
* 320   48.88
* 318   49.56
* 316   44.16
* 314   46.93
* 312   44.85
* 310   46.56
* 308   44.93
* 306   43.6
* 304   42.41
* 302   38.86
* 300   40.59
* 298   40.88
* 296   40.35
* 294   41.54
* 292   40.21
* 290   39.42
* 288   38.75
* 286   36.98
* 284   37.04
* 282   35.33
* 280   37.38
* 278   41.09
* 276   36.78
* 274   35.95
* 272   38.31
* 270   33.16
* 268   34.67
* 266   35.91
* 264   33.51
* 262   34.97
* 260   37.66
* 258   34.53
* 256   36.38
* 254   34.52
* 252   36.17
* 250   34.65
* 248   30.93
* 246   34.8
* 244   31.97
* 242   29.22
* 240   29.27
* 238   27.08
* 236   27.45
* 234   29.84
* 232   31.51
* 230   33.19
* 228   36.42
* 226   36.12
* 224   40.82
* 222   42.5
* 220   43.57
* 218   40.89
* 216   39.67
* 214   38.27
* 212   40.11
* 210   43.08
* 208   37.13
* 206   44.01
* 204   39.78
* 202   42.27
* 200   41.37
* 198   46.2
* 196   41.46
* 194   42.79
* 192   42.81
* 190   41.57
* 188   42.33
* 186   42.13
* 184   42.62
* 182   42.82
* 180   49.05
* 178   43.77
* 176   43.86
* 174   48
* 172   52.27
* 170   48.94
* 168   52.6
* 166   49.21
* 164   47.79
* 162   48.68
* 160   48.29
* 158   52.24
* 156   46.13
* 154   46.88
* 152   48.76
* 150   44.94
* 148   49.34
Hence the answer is 7.10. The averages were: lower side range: 43.3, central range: 37.2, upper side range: 43.9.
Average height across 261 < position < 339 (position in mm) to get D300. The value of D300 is 41.1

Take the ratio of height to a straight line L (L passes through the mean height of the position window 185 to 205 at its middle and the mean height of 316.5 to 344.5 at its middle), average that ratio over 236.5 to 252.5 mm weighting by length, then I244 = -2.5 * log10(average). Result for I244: 0.34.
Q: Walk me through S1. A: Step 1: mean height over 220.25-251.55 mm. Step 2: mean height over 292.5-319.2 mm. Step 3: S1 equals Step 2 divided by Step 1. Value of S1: 1.30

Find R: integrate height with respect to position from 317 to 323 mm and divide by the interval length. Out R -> 47.8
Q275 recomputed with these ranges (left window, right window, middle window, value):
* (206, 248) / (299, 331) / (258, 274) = 1.7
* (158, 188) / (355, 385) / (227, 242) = 5.1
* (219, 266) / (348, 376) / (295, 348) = -3.9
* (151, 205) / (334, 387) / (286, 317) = 2.0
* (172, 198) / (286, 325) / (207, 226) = 1.5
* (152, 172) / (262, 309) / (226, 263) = 8.0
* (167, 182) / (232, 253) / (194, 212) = -0.4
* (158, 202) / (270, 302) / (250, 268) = 2.2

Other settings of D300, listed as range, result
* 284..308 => 40.4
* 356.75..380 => 44.9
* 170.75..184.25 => 46.3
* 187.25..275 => 37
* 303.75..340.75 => 44.9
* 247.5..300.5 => 37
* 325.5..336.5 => 44.5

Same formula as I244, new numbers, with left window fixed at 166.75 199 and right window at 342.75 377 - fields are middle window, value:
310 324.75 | -0.04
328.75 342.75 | 0.05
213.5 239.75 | 0.25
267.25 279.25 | 0.22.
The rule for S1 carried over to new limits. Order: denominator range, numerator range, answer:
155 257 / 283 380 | 1.08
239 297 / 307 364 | 1.25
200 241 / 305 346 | 1.21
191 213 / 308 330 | 1.10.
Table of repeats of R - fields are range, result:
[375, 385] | 44.9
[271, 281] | 37.9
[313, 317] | 45.5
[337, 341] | 40.4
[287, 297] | 40.1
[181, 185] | 42.7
